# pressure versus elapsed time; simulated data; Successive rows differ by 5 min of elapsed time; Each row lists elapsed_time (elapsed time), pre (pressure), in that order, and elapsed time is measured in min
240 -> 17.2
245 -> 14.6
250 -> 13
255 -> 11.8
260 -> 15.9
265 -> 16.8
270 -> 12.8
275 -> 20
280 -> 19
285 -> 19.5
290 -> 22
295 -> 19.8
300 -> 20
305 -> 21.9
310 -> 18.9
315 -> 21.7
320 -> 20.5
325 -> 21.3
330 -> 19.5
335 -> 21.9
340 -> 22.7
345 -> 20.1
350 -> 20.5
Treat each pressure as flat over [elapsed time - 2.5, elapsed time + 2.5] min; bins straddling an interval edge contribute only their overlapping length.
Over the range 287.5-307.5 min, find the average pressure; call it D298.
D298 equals 20.9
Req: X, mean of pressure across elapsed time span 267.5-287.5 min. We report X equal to 17.8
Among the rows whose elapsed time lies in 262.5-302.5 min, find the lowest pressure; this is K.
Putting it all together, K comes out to 12.8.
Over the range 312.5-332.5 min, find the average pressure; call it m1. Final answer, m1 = 20.8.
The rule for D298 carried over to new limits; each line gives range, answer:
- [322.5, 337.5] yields 20.9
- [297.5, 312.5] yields 20.3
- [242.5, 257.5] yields 13.1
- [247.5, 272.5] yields 14.1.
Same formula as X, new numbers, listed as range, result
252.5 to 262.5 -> 13.8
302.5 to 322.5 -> 20.8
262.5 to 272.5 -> 14.8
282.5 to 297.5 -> 20.4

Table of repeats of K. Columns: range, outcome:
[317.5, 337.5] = 19.5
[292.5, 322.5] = 18.9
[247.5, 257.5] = 11.8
